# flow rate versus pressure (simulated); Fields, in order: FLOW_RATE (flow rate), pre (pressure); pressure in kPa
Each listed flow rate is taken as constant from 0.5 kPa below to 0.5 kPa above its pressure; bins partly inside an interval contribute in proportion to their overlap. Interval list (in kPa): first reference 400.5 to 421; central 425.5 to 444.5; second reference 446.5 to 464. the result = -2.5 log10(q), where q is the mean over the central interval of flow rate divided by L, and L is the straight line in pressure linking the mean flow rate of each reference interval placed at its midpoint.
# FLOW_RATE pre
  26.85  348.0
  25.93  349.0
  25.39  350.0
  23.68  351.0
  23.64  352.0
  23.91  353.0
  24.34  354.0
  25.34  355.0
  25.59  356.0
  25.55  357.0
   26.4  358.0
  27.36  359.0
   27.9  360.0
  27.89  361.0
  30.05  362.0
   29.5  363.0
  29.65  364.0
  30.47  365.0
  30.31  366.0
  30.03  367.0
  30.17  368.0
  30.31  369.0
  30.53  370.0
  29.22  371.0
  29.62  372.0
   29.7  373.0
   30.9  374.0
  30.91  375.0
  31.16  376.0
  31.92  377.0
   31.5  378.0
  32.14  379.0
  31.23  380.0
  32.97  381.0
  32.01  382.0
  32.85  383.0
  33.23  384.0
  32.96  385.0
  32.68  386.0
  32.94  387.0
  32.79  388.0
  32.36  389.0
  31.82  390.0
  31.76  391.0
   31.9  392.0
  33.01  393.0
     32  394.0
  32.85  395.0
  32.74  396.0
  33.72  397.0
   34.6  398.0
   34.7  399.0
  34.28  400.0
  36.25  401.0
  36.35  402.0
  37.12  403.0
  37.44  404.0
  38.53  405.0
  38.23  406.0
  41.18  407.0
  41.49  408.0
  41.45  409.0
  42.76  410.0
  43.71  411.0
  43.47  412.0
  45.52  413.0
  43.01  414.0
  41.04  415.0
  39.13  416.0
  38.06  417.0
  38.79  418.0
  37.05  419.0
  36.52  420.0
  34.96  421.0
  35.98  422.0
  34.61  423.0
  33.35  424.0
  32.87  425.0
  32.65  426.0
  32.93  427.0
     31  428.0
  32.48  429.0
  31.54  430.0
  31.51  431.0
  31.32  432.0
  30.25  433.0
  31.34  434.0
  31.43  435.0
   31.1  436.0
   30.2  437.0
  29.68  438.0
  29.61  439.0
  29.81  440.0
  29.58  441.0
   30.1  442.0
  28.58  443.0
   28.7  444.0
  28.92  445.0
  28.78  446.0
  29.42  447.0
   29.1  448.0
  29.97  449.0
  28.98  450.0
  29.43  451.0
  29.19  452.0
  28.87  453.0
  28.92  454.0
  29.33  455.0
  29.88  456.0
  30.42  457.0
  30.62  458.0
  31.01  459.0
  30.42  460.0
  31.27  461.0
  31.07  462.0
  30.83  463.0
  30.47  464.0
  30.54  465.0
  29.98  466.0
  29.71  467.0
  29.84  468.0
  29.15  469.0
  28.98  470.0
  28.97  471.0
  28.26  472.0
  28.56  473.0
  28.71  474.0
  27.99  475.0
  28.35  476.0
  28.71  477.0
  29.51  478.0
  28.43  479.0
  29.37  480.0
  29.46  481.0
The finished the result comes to 0.12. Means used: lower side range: 39.7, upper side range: 29.9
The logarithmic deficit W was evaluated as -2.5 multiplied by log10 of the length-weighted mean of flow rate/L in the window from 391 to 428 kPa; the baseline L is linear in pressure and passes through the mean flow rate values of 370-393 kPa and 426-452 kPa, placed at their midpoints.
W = -0.19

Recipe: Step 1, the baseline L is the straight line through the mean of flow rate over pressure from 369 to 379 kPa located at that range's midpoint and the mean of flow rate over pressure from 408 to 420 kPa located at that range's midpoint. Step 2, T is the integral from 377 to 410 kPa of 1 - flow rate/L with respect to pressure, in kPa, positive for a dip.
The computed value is 1.2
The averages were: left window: 30.7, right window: 41.1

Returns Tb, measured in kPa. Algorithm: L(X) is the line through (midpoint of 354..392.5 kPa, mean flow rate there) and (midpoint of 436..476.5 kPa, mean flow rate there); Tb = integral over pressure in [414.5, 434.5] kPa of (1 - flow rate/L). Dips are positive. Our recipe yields -3.01 kPa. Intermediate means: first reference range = 30.3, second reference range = 29.6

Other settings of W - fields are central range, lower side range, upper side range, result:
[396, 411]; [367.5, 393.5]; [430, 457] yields -0.22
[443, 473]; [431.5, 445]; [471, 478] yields -0.02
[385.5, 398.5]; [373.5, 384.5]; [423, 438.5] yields -0.03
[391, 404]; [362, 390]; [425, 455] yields -0.11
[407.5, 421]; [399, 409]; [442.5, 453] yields -0.14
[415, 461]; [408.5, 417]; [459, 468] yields 0.15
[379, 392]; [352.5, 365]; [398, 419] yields 0.04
